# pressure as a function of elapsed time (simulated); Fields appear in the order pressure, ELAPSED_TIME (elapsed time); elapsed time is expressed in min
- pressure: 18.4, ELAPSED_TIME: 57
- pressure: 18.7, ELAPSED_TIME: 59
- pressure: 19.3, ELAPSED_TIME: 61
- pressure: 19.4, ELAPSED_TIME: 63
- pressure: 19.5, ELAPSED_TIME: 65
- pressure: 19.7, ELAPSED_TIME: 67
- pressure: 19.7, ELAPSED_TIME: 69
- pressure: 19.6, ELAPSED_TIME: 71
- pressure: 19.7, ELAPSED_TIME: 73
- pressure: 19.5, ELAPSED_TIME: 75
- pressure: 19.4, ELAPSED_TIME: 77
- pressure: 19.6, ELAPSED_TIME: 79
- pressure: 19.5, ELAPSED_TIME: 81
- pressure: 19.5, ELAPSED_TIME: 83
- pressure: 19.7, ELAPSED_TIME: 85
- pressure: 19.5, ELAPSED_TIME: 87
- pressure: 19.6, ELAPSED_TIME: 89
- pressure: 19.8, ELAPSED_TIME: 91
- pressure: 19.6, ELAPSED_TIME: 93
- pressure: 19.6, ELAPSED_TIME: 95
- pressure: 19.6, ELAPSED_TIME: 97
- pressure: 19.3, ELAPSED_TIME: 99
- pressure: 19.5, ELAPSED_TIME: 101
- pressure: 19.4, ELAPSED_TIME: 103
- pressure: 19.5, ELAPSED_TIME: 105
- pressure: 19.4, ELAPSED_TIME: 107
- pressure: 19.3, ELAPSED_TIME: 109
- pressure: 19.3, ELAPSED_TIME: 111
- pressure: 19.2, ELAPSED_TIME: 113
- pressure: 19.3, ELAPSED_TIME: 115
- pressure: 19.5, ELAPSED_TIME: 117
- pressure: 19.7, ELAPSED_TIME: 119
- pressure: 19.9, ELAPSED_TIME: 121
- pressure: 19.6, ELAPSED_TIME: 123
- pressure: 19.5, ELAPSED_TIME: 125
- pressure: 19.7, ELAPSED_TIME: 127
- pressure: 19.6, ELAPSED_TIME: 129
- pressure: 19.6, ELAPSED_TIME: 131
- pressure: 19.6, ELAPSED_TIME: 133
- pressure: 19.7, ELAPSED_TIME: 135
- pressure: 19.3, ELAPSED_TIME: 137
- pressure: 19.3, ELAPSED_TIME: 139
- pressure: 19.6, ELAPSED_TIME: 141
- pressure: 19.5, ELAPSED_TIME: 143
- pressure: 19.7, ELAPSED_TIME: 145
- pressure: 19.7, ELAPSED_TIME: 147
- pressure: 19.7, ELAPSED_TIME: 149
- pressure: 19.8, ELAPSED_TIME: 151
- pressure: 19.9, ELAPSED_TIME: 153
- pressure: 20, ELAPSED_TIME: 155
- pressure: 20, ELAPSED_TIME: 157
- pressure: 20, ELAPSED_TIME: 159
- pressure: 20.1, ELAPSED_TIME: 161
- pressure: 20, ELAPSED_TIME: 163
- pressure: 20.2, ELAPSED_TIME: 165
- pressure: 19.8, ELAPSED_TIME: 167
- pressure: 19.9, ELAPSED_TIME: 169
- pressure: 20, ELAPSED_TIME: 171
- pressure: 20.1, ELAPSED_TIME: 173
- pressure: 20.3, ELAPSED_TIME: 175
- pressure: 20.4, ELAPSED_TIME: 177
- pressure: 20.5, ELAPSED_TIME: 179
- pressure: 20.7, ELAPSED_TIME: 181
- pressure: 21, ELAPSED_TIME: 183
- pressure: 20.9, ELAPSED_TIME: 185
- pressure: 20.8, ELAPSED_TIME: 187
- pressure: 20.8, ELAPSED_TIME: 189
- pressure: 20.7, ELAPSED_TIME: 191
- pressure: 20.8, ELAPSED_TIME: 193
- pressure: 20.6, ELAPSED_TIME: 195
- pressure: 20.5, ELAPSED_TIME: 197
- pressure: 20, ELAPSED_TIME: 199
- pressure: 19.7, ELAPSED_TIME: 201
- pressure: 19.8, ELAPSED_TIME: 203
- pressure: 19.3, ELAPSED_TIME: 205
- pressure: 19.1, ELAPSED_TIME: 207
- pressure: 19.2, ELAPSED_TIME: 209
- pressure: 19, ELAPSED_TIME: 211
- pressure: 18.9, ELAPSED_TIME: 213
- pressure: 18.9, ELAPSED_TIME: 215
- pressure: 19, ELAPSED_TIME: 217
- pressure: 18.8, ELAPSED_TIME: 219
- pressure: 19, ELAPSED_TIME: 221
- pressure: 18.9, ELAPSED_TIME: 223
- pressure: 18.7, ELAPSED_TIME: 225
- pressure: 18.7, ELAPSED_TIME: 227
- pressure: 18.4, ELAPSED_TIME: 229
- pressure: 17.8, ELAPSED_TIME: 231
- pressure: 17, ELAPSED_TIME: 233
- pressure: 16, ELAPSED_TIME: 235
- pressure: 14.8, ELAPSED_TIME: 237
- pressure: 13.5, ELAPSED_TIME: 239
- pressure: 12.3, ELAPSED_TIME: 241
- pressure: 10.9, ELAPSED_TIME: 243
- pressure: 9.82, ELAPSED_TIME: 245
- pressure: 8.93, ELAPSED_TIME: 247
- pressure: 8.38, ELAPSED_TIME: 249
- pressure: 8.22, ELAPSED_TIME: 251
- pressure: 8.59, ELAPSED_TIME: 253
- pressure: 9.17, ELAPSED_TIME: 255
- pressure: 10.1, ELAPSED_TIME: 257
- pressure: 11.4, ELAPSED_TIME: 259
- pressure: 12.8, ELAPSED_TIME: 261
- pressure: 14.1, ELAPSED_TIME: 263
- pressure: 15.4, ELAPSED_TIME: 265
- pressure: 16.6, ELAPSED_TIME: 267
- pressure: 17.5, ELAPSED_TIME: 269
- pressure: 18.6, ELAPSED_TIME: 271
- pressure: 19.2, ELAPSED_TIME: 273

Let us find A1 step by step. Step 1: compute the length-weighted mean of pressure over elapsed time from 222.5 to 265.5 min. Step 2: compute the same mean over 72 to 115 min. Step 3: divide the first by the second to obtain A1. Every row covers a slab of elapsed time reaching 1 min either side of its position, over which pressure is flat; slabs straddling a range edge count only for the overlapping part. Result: 0.68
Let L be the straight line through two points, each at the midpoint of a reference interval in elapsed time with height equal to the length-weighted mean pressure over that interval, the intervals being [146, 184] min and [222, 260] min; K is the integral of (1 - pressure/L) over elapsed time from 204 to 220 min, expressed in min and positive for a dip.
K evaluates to -3.2 min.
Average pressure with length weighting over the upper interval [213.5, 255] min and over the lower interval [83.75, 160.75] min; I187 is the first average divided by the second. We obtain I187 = 0.8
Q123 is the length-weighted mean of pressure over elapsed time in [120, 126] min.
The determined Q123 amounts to 19.7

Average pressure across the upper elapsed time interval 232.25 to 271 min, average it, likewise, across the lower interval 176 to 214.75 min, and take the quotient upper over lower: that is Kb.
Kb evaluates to 0.62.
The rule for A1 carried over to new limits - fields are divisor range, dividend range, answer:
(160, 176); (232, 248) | 0.64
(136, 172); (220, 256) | 0.70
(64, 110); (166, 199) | 1.05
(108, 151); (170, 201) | 1.05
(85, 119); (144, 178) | 1.03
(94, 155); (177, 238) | 0.99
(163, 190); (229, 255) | 0.60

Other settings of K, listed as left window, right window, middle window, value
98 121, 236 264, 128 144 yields -1.5 min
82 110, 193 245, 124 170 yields -2.3 min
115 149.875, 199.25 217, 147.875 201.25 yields -2.4 min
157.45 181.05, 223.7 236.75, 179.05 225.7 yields -2.6 min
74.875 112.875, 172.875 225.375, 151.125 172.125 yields -0.3 min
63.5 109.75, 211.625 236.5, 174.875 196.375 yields -2.4 min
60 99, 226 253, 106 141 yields -3.3 min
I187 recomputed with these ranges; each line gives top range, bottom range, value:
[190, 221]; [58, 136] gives 1.00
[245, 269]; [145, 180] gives 0.57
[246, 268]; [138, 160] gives 0.57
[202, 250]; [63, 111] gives 0.84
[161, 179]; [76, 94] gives 1.03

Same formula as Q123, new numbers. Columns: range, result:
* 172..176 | 20.2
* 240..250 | 10.1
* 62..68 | 19.5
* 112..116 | 19.2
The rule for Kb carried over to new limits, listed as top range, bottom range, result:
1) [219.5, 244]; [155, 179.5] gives 0.82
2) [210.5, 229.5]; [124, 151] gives 0.96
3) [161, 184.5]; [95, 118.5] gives 1.04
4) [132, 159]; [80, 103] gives 1.01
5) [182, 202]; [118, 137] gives 1.05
